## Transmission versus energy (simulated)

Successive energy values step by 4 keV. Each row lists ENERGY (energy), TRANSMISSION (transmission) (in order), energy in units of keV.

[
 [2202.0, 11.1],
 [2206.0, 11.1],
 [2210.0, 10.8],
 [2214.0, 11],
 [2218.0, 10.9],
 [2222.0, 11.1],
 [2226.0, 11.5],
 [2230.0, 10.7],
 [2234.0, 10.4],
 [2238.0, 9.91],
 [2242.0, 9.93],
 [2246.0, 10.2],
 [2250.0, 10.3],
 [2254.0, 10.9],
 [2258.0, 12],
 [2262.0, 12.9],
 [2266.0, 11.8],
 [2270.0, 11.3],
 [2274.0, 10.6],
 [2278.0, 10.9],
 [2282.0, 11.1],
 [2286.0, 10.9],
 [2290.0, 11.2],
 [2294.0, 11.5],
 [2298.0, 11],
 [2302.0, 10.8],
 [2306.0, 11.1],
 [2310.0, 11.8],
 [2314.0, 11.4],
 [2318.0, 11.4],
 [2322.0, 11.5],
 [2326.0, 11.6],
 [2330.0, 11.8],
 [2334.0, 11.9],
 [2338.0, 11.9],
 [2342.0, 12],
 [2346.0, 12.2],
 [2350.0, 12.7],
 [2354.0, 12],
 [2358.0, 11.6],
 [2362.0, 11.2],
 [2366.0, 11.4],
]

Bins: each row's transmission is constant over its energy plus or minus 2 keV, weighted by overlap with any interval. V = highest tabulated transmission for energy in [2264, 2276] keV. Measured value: 11.8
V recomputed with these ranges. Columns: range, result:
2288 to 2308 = 11.5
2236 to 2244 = 9.93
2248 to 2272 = 12.9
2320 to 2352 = 12.7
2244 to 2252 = 10.3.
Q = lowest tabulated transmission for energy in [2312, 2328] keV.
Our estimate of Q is 11.4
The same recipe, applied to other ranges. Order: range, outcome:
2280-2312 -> 10.8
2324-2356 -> 11.6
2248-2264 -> 10.3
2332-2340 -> 11.9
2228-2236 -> 10.4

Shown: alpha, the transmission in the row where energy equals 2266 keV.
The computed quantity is 11.8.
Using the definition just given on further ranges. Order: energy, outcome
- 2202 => 11.1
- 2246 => 10.2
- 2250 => 10.3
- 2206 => 11.1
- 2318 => 11.4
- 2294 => 11.5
